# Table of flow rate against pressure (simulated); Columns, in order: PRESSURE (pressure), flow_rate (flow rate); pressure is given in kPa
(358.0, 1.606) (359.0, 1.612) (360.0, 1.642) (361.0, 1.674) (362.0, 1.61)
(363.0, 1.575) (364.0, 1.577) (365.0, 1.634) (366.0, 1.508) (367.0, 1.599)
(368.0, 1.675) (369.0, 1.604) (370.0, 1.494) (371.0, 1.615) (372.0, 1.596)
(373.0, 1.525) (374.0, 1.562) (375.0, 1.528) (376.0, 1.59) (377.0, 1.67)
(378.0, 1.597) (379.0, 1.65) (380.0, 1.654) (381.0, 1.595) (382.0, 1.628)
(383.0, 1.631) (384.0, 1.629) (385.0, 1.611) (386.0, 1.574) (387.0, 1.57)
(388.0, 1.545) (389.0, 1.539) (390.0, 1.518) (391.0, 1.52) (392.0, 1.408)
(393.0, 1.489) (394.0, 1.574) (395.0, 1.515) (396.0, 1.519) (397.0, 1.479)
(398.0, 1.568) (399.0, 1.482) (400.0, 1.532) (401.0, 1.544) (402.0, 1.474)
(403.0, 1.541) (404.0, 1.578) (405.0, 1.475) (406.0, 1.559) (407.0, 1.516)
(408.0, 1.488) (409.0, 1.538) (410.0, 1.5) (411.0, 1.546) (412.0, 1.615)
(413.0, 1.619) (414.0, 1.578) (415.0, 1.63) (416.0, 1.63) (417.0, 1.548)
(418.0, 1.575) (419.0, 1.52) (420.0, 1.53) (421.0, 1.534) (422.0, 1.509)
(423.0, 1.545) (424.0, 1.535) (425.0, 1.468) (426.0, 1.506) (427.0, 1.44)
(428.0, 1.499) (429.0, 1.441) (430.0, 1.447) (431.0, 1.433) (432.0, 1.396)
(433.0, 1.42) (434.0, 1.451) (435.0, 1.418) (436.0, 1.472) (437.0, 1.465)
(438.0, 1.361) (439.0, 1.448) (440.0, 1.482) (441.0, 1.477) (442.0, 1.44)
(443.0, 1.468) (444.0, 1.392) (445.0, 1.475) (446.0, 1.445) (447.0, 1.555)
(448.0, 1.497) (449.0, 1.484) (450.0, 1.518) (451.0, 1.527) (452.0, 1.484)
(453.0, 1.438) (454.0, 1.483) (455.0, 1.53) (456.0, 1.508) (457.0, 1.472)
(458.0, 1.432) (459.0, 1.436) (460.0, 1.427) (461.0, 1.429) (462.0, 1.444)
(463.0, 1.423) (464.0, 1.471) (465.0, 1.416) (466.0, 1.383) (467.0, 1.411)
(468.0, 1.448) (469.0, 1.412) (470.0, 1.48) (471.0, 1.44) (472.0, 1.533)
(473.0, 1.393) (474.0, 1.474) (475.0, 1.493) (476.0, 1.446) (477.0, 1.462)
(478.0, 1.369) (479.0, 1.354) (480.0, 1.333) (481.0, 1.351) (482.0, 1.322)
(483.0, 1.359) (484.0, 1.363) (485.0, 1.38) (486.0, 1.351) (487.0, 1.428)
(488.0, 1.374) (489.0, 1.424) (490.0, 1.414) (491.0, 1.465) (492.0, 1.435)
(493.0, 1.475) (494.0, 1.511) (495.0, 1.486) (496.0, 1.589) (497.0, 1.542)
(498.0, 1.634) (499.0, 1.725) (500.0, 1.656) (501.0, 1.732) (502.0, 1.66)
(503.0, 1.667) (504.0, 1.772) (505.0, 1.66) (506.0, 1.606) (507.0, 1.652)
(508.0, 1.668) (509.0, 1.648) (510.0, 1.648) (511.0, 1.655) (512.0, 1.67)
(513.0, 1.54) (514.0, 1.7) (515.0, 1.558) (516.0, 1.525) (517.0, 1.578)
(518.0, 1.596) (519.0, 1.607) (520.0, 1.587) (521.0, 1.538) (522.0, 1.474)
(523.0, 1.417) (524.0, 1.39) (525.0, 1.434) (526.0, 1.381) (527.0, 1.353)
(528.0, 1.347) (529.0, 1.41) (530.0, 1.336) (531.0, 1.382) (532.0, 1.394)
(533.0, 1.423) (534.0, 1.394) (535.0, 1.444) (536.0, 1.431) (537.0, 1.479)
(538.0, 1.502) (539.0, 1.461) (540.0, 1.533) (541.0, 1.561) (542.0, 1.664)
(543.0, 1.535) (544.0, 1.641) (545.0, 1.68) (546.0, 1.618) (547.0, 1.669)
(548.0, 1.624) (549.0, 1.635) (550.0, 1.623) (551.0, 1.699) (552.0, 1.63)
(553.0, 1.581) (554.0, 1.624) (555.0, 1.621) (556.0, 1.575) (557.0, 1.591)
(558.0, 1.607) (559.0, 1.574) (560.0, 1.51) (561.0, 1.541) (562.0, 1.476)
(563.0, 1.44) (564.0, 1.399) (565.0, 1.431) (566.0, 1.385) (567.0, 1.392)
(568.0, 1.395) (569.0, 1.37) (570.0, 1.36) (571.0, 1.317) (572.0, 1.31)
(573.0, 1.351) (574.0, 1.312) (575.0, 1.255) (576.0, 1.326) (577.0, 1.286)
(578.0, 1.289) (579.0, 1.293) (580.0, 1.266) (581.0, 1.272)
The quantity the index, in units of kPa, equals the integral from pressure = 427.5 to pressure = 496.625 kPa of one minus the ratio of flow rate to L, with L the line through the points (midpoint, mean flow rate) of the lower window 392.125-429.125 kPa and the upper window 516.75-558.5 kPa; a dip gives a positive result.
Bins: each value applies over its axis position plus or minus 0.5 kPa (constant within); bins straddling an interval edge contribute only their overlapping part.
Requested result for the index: 3.9 kPa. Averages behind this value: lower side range 1.53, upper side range 1.53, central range 1.44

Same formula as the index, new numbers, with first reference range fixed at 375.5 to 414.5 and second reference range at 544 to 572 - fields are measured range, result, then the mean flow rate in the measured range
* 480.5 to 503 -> 0.7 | 1.49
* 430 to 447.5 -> 1.1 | 1.45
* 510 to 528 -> 0.1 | 1.53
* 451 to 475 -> 1.4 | 1.45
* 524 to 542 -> 1.2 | 1.43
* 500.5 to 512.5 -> -1.0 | 1.67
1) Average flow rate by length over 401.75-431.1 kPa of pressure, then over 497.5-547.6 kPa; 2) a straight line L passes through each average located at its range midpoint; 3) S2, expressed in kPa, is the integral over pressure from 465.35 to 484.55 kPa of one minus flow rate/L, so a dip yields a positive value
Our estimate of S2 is 1.6 kPa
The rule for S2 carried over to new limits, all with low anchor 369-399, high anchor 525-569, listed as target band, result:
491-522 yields -1.7 kPa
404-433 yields 0.6 kPa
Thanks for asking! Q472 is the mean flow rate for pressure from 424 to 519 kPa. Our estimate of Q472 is 1.49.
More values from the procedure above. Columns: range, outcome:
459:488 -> 1.41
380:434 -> 1.53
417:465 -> 1.47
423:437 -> 1.46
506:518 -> 1.62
